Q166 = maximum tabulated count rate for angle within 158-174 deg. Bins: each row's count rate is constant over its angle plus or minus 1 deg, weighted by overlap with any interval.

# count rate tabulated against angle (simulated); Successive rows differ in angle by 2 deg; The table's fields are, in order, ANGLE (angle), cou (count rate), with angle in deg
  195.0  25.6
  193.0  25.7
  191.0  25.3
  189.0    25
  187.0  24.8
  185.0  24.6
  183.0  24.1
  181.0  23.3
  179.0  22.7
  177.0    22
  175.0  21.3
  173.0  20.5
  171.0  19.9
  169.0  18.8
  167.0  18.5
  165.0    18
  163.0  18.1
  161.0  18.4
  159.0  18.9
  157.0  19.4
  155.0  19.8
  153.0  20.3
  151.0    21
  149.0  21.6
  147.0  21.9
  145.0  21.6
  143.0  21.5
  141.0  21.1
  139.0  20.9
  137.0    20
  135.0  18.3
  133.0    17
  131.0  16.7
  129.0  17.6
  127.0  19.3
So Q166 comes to 20.5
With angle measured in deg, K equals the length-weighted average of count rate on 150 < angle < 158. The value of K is 20.1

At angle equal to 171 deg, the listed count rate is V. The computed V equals 19.9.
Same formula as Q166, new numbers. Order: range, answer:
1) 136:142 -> 21.1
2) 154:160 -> 19.8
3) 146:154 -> 21.9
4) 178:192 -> 25.3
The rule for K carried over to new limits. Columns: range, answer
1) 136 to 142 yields 20.7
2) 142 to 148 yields 21.7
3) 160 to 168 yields 18.2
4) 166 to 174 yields 19.4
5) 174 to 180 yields 22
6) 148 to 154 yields 21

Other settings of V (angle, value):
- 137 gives 20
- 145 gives 21.6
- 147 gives 21.9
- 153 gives 20.3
